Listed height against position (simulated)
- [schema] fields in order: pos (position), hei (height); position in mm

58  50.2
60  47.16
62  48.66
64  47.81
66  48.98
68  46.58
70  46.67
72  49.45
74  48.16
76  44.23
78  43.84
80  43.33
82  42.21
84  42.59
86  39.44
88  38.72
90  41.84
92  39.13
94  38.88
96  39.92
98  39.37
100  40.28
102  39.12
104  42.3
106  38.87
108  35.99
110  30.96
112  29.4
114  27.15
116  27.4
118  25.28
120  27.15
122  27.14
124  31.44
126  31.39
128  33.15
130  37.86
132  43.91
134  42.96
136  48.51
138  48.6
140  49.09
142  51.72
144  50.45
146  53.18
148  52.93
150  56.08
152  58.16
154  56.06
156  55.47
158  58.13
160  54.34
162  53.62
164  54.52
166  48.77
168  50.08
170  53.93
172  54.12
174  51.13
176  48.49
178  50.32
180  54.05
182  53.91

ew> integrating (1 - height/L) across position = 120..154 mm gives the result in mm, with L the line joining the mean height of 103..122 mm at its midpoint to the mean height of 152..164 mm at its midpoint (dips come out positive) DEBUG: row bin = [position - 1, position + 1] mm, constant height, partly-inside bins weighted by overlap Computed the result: 0.3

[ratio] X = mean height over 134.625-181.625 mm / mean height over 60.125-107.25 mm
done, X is 1.22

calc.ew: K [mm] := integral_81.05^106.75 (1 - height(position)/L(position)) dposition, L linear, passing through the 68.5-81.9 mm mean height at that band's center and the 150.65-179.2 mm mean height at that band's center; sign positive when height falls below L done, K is 3.85 mm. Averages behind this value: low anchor 45.7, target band 40.2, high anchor 53.4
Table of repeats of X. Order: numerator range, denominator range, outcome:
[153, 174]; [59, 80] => 1.14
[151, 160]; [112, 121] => 2.10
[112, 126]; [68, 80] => 0.61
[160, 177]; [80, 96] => 1.28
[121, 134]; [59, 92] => 0.78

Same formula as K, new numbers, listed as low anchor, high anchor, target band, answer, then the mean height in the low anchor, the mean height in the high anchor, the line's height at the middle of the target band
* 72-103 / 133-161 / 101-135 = 9.8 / 41.7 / 52.5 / 47.2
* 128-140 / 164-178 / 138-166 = -3.7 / 43.8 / 51.3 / 47.5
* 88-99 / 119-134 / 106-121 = 2.7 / 39.7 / 33.8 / 36.1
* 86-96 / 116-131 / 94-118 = 0.2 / 39.6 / 30.3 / 35.3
